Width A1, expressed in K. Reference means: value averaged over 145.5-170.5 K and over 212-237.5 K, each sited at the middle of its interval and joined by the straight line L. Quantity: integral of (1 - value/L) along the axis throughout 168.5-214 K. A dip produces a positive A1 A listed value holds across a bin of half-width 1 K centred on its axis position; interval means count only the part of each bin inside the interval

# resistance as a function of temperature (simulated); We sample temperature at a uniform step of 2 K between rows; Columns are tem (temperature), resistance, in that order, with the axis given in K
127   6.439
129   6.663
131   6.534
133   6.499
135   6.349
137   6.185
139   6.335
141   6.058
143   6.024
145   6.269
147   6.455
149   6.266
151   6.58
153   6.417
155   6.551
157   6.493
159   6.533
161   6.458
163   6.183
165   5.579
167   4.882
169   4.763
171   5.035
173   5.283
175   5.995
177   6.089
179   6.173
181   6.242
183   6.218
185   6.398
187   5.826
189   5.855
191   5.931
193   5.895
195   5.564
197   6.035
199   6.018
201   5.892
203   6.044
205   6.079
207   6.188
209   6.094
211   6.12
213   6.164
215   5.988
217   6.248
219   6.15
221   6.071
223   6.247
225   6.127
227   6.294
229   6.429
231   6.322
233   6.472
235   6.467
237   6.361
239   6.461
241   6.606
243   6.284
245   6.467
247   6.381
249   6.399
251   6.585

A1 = 1.8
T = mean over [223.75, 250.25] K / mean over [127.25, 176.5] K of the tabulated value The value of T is 1.05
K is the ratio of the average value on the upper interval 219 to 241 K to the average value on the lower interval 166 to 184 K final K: 1.1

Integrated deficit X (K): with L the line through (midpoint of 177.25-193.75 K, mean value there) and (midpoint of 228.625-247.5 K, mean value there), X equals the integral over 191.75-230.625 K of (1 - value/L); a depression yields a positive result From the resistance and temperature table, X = 0.97 K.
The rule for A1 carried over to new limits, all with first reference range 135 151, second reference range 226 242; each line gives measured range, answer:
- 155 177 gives 1.8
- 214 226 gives 0.5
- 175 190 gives 0.5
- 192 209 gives 1.0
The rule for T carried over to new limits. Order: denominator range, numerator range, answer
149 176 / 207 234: 1.05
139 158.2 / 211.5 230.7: 0.98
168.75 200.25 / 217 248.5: 1.08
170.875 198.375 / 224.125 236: 1.07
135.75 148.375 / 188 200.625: 0.95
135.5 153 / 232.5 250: 1.02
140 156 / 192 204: 0.93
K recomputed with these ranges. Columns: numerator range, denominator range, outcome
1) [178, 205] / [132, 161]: 0.94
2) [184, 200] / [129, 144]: 0.94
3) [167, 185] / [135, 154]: 0.91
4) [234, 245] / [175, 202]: 1.07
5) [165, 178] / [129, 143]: 0.85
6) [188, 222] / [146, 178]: 1.01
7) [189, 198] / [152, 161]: 0.90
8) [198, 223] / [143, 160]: 0.95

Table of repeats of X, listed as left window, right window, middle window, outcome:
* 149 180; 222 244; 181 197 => 0.31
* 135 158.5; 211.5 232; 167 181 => 1.62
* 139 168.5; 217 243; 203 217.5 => 0.40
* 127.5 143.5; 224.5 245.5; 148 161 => -0.24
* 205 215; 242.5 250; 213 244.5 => -0.20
